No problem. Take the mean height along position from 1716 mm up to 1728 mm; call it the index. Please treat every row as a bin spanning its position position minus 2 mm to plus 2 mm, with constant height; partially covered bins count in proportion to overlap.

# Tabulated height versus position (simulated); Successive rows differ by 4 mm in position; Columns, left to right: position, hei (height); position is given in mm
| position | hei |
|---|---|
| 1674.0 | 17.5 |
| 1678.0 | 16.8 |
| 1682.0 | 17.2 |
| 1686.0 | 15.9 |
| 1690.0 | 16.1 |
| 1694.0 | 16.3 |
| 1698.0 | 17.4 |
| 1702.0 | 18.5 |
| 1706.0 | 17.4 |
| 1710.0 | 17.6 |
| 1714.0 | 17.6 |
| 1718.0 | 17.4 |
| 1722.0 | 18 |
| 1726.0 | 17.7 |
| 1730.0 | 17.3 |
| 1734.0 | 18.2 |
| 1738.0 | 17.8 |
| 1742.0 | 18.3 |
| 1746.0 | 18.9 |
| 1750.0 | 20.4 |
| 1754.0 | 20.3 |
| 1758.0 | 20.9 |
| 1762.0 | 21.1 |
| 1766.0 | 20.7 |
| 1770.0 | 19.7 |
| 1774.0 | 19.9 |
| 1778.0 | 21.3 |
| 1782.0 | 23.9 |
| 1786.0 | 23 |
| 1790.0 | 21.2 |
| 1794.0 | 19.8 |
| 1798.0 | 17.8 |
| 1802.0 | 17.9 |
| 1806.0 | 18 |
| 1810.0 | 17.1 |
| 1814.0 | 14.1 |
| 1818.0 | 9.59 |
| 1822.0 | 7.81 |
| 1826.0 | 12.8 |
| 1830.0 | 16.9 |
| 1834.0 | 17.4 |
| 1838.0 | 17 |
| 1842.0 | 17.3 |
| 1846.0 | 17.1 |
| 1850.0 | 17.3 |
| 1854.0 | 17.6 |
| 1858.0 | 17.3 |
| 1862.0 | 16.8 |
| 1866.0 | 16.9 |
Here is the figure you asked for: 17.7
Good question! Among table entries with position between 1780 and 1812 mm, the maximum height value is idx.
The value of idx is 23.9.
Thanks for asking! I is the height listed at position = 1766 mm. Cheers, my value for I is 20.7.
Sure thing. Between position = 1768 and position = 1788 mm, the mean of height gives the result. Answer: 21.6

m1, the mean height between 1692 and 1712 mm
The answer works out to 17.4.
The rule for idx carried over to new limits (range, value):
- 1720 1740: 18.2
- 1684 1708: 18.5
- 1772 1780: 21.3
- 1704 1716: 17.6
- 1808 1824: 17.1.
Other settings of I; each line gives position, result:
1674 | 17.5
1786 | 23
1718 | 17.4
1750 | 20.4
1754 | 20.3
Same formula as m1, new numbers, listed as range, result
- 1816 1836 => 12.9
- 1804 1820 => 14.7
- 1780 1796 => 22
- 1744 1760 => 20.1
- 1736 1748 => 18.3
